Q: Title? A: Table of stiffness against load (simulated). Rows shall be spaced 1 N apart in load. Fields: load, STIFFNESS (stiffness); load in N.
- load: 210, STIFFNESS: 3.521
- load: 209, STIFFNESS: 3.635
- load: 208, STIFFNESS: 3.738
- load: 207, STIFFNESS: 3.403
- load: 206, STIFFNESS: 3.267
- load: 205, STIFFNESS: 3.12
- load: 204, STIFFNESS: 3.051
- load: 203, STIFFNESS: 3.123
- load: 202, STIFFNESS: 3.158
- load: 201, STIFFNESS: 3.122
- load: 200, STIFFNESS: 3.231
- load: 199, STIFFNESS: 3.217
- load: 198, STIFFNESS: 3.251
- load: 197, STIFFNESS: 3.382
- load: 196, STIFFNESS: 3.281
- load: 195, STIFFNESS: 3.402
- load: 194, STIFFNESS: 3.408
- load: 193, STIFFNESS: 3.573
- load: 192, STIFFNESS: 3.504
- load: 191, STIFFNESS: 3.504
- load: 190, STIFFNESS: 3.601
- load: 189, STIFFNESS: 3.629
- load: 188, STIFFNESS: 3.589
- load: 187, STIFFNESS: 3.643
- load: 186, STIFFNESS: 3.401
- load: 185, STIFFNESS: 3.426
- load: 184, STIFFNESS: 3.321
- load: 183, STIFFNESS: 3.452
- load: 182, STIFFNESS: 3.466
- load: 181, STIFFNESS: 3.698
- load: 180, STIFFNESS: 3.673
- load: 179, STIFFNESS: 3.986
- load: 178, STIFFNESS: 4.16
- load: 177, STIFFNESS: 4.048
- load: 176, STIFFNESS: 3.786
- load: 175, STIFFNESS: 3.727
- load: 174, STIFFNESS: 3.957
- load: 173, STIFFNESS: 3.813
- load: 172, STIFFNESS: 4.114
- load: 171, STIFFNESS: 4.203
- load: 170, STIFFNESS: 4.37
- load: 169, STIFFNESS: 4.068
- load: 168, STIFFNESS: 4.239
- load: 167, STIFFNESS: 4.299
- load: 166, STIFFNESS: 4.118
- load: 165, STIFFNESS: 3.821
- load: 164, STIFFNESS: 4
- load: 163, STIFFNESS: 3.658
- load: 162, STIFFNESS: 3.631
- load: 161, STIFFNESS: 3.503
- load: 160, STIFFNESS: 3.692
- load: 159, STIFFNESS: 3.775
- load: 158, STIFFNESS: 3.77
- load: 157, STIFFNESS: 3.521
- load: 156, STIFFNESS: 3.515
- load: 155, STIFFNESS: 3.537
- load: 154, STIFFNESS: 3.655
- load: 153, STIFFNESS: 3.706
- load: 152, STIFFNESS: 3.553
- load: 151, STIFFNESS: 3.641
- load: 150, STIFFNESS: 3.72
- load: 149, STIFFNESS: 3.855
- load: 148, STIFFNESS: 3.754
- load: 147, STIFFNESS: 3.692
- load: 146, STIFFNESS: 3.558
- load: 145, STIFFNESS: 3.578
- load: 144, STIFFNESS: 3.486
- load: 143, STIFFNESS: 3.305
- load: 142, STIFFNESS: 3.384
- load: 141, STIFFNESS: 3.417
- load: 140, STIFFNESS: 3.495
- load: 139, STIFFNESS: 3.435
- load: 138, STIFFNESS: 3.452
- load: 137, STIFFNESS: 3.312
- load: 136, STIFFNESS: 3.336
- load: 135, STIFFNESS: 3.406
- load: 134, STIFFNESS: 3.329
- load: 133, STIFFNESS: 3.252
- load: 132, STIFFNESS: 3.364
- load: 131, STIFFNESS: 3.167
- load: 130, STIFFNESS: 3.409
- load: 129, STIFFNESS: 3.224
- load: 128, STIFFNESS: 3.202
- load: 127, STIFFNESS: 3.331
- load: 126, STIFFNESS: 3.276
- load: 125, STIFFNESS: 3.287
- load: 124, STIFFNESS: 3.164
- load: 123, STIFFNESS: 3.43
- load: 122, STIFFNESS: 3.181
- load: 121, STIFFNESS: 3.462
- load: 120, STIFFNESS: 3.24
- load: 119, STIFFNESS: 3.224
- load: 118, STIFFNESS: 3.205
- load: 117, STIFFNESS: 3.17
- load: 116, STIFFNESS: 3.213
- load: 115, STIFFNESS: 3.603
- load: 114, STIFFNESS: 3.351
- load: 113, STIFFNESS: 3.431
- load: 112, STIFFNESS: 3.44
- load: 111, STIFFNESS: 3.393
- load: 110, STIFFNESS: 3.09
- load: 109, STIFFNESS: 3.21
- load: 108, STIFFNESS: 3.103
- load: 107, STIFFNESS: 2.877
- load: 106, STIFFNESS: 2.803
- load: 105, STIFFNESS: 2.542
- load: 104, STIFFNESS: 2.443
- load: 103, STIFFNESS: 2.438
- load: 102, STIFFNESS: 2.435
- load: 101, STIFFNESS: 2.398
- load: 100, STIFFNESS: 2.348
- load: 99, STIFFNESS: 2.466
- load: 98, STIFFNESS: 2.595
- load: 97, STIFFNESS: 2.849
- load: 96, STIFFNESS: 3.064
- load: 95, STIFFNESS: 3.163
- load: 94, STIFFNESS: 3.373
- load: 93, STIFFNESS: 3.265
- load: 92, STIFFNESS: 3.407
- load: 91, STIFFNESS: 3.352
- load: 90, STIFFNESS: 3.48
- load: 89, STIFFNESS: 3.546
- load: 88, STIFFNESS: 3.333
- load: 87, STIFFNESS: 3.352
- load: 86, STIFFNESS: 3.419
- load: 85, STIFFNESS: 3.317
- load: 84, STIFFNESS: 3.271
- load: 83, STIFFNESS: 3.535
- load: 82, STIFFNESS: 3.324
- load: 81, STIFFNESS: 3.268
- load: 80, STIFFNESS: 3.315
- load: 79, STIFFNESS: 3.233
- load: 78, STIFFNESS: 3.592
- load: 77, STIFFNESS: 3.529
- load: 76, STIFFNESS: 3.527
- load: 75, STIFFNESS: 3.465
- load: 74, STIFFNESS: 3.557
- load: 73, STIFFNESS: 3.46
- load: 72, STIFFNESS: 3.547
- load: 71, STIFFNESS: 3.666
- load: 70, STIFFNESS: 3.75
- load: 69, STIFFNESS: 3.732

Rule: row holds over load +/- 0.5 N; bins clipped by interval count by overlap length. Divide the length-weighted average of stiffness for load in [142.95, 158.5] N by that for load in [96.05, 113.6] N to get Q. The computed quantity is 1.3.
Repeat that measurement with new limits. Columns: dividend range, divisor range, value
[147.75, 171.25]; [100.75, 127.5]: 1.23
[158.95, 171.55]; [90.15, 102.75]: 1.37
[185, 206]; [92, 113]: 1.16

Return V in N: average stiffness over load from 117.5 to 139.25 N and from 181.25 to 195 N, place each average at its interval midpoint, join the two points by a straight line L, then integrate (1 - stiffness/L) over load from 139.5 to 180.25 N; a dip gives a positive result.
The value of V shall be -4.4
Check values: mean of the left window 3.3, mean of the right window 3.5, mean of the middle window 3.78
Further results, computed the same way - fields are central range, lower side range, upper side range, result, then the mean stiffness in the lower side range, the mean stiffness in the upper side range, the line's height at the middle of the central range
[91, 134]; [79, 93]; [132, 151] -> 4.1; 3.37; 3.49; 3.43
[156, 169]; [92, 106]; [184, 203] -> -2.6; 2.75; 3.4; 3.18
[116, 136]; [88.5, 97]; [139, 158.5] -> 1.1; 3.3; 3.58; 3.47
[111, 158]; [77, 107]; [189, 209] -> -3.6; 3.07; 3.35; 3.18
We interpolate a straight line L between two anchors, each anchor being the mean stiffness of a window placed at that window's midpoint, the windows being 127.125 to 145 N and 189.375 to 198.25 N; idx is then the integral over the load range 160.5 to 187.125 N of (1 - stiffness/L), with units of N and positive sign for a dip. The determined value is -3.3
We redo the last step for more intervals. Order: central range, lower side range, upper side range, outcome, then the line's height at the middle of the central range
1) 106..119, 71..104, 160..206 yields 0.3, 3.31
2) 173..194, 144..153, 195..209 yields -1.5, 3.41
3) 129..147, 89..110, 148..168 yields 0.3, 3.46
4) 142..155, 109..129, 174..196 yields -0.7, 3.44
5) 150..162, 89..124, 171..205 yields -1.0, 3.35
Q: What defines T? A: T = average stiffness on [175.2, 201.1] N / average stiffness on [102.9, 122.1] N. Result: 1.13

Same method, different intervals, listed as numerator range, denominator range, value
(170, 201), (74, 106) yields 1.16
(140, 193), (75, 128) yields 1.17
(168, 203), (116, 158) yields 1.06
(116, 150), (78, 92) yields 1.00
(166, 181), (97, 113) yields 1.44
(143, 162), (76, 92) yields 1.07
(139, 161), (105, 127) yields 1.11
